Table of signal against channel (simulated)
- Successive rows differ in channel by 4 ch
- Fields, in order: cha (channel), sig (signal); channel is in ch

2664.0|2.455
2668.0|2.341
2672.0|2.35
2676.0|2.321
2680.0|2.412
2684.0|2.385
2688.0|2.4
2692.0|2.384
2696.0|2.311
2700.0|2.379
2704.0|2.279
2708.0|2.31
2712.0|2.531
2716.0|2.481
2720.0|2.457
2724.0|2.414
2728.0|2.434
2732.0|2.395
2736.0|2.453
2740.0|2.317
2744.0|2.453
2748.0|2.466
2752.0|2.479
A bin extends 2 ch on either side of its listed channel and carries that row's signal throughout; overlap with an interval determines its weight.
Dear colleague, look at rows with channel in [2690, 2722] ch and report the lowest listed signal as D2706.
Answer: 2.279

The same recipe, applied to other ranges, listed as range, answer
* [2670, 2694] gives 2.321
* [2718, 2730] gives 2.414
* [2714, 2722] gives 2.457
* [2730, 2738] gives 2.395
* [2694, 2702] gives 2.311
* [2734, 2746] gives 2.317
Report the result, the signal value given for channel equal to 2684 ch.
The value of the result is 2.385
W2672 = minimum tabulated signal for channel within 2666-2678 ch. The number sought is 2.321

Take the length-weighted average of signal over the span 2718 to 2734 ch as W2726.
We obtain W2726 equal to 2.43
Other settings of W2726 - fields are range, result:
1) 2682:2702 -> 2.37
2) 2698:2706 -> 2.33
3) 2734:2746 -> 2.41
